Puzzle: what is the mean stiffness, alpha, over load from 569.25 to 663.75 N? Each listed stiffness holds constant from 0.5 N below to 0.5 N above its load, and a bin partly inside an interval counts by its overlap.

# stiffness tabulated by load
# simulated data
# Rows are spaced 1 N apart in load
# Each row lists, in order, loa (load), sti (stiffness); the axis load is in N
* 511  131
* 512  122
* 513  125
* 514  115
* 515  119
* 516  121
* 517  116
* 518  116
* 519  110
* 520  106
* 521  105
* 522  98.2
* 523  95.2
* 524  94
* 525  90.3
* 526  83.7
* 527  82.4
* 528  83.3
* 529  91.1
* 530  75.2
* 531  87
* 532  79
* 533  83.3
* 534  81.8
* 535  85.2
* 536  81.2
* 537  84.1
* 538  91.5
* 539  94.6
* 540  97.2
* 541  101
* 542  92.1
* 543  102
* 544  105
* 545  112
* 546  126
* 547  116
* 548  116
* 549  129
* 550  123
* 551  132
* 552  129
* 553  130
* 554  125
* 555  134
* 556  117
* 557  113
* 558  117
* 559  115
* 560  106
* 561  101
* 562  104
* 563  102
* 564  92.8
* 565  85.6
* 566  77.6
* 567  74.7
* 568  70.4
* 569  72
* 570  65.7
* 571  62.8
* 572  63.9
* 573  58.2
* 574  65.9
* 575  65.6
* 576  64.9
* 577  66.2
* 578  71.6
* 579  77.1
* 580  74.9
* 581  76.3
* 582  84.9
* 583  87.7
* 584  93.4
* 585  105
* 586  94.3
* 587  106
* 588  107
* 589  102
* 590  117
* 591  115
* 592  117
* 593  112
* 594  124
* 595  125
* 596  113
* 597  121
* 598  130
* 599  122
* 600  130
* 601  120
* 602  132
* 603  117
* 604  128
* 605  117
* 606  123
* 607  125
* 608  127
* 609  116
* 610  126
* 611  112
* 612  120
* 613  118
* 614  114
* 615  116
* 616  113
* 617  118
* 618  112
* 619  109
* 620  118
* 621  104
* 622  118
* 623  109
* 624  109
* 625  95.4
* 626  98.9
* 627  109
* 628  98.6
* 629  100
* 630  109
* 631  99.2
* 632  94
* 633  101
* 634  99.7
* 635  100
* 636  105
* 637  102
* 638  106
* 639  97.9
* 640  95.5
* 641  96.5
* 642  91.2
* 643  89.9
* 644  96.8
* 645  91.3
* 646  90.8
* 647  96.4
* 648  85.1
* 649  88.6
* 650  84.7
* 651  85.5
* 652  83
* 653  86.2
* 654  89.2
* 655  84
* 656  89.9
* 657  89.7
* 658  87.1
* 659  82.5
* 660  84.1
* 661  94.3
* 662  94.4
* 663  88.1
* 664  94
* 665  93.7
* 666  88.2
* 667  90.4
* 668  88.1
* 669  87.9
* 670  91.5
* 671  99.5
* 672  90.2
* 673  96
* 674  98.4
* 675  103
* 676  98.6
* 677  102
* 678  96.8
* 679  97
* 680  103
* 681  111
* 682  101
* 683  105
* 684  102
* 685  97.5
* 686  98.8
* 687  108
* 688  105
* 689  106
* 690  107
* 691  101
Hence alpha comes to 99.9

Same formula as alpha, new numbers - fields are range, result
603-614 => 121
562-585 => 76.5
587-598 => 116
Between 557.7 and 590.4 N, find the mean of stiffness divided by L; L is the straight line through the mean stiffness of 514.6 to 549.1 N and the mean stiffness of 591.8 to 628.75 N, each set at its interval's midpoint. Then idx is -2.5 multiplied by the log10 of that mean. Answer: 0.255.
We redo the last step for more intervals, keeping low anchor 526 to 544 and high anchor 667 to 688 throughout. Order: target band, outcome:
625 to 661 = 0.02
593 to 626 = -0.25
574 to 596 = -0.03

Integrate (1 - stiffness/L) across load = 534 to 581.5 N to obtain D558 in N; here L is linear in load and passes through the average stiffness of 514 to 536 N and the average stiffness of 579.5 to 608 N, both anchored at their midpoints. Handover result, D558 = 3.60 N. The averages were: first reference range 95.5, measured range 94.9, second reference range 112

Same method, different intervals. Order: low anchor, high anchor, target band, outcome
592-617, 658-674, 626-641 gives 0.8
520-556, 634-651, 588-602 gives -3.1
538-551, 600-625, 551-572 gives 2.2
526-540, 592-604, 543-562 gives -4.4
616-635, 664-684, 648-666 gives 2.1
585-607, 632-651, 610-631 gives -0.9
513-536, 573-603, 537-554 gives -2.4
